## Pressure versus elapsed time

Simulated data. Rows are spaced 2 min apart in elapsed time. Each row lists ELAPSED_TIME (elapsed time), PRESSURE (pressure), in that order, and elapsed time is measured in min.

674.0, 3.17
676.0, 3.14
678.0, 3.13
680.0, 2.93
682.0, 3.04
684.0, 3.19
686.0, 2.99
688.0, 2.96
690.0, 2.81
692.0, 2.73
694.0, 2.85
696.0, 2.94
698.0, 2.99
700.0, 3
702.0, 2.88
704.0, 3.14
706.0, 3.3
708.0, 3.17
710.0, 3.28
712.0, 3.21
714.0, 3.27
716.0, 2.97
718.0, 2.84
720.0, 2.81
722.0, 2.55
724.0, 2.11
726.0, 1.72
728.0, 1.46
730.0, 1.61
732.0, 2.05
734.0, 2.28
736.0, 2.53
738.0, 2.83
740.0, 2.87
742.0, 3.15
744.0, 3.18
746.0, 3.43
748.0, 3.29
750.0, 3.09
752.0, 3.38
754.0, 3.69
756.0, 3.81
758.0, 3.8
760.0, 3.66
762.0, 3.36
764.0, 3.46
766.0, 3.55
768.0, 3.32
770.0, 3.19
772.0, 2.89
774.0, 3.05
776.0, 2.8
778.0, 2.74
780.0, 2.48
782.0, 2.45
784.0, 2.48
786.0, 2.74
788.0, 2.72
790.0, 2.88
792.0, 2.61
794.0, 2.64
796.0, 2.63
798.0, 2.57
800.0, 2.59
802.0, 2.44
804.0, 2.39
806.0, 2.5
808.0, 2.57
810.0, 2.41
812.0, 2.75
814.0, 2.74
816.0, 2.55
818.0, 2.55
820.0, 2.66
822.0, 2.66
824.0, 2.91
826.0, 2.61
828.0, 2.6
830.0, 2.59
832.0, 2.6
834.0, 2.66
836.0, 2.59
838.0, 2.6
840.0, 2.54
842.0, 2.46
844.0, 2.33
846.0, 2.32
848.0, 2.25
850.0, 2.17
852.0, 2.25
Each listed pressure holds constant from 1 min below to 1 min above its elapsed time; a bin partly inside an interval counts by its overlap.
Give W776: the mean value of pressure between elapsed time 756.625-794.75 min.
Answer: 3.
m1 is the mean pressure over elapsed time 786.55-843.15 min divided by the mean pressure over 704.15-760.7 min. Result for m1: 0.90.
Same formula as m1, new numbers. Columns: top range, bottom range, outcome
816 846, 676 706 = 0.87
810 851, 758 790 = 0.85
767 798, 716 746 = 1.12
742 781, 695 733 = 1.21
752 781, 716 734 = 1.49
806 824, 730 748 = 0.95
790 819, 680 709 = 0.86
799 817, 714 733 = 1.11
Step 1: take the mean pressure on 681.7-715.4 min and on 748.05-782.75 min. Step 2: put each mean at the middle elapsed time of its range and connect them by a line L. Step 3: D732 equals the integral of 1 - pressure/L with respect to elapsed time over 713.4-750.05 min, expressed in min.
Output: 6.1 min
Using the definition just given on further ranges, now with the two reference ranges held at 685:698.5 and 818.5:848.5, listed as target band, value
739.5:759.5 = -4.6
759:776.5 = -3.5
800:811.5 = 0.6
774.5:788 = 0.2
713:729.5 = 2.3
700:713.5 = -1.4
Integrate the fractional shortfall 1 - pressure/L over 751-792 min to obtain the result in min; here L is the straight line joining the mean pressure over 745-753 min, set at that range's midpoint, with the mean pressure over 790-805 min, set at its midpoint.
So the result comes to -1.9 min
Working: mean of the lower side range 3.3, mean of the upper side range 2.57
